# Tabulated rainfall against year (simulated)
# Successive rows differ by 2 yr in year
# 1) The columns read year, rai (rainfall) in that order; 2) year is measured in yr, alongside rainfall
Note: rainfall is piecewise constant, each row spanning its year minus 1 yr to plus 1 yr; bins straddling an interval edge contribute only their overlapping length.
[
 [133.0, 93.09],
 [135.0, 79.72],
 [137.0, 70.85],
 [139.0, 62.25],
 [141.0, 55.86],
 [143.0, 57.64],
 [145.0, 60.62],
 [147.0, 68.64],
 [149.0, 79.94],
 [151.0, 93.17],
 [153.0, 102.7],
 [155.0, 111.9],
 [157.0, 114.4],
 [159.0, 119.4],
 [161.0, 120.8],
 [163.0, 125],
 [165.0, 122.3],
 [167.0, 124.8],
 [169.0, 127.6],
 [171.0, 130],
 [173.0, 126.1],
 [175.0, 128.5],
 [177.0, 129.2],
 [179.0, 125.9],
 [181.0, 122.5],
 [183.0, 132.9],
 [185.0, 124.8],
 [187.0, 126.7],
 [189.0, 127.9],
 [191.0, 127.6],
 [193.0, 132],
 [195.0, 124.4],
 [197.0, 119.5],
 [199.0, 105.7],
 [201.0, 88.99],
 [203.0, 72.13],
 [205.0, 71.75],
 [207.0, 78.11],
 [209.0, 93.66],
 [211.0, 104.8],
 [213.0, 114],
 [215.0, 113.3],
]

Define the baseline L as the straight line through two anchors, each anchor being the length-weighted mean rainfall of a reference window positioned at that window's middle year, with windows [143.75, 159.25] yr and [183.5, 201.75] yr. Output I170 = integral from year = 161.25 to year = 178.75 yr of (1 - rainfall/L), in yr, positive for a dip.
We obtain -3.6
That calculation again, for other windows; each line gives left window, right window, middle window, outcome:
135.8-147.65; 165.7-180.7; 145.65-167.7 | -3.0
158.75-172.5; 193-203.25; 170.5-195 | -2.6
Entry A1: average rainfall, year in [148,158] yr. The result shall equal 100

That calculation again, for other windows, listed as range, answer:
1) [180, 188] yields 127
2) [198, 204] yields 88.9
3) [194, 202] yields 110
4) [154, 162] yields 117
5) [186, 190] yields 127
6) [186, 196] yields 128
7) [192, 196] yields 128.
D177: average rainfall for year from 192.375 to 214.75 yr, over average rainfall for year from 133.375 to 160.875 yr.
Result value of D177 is 1.19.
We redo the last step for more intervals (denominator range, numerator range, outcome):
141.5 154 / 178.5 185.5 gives 1.66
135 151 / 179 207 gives 1.66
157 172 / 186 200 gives 1.00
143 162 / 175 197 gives 1.34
